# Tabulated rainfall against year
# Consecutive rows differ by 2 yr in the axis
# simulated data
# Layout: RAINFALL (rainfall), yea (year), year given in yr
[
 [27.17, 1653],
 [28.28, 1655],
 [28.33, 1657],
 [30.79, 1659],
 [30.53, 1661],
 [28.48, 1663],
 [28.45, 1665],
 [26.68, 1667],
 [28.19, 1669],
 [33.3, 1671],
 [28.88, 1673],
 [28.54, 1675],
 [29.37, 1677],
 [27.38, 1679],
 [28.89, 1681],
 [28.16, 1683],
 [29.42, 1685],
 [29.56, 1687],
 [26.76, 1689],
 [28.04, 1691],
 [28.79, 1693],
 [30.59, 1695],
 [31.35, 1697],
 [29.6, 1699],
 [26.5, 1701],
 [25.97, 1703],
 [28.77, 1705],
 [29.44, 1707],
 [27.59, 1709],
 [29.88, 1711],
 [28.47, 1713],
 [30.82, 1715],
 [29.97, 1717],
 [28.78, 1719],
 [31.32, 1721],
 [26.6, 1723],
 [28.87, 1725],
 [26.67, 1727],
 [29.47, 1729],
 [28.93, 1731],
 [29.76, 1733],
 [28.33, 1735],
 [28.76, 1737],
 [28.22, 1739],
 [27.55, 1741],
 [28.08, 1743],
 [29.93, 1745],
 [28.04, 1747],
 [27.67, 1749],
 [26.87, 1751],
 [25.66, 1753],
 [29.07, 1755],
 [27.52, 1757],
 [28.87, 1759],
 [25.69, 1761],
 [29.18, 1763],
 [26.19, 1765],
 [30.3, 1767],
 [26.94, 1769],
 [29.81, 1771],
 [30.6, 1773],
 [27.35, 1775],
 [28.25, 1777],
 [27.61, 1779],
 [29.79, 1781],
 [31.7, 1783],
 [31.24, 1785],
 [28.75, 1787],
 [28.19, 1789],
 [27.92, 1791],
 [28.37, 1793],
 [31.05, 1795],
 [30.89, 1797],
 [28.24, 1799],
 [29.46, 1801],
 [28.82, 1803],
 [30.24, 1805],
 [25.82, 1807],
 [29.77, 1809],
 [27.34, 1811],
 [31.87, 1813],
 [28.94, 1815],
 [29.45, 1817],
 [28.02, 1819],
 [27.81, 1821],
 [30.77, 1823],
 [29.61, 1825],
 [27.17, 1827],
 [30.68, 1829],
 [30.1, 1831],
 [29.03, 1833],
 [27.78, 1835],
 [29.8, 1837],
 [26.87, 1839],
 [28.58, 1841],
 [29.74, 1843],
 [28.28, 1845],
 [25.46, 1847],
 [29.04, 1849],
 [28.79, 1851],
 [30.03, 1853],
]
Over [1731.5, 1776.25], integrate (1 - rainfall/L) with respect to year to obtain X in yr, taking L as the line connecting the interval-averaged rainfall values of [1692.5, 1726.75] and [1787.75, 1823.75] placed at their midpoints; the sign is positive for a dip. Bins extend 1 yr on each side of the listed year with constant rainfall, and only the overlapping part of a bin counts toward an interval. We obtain 1.2 yr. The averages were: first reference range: 29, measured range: 28.2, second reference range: 29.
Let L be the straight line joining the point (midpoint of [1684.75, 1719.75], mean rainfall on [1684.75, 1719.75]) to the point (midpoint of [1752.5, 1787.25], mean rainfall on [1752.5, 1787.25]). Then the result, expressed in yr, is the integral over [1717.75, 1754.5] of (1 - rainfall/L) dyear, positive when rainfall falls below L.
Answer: 0.6 yr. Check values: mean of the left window 28.9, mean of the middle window 28.3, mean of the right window 28.6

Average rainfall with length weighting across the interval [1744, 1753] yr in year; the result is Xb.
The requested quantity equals 27.9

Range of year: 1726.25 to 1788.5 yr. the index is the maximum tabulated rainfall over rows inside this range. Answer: 31.7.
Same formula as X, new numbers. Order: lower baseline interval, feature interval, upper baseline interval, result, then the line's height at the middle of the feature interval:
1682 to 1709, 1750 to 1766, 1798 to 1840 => 0.78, 28.8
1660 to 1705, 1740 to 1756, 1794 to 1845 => 0.60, 28.9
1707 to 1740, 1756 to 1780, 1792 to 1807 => 0.80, 29.2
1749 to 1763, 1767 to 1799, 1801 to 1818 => -1.10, 28.3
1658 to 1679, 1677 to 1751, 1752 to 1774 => 0.10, 28.7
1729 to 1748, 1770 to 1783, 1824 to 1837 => -0.12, 28.9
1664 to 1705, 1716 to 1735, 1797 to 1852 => -0.09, 28.8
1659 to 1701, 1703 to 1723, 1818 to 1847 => -0.11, 29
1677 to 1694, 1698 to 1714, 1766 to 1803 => 0.18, 28.6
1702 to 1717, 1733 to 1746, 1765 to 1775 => 0.12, 28.8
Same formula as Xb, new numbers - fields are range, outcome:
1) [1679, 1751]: 28.7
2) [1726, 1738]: 28.7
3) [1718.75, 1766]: 28.2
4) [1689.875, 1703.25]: 28.8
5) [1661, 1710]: 28.7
